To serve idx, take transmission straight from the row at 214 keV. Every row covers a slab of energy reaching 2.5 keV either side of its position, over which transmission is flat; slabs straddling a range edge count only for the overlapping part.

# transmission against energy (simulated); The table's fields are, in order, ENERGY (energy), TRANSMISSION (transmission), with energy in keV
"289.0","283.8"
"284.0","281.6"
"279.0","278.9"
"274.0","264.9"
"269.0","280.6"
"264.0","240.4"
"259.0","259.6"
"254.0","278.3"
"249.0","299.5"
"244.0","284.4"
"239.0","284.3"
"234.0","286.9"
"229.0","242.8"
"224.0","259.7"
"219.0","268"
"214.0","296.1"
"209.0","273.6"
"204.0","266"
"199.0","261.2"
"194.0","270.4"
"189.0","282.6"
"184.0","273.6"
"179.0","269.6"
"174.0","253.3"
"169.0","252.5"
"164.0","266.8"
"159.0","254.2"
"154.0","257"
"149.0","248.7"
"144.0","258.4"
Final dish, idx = 296.1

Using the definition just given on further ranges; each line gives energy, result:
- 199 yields 261.2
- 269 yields 280.6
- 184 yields 273.6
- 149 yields 248.7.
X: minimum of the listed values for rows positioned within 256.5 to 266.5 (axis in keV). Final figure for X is 240.4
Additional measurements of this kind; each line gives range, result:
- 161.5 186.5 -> 252.5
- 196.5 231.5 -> 242.8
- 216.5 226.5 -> 259.7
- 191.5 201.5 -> 261.2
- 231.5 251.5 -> 284.3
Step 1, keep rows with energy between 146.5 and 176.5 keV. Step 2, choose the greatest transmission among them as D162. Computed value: 266.8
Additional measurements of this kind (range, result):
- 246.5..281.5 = 299.5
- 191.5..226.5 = 296.1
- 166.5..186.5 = 273.6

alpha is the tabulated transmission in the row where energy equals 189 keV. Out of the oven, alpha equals 282.6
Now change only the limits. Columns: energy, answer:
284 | 281.6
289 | 283.8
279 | 278.9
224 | 259.7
